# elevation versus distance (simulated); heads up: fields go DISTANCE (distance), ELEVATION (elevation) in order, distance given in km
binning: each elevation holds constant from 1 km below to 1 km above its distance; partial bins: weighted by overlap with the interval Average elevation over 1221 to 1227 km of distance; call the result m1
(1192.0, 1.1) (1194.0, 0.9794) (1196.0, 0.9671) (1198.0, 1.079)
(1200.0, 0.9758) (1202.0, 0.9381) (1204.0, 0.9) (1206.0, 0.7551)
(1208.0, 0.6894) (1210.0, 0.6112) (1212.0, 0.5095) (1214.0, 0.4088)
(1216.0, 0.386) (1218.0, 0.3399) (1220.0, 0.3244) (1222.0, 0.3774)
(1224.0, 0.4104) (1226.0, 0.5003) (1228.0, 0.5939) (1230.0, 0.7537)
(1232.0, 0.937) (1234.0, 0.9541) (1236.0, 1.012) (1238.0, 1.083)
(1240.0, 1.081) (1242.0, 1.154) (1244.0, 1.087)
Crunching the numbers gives 0.429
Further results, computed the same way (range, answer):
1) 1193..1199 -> 1.01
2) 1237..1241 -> 1.08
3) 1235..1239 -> 1.05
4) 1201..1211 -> 0.779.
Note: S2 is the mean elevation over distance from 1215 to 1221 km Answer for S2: 0.35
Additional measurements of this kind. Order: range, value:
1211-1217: 0.435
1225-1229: 0.547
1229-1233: 0.845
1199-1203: 0.957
